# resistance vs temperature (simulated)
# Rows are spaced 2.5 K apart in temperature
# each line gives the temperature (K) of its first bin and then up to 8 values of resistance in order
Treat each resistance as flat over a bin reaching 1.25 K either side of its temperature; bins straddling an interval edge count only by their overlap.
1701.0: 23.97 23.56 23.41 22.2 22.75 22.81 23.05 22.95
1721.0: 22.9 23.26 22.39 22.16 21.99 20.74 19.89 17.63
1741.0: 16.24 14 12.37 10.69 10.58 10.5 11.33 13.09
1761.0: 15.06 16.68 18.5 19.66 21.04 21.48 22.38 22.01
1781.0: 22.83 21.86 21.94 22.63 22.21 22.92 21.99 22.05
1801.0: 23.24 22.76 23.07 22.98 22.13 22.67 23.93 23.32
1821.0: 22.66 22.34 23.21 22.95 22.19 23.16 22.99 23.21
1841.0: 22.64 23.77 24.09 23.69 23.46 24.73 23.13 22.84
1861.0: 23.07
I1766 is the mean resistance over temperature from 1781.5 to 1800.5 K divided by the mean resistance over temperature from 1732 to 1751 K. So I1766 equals 1.4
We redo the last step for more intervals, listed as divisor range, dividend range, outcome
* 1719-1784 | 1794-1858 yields 1.27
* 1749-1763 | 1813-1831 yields 1.87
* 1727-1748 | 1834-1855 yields 1.31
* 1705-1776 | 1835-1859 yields 1.26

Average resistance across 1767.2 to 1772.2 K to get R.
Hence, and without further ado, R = 20.3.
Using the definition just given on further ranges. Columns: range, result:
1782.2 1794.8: 22.3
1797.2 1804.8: 22.7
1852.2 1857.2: 23.9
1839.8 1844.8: 23.2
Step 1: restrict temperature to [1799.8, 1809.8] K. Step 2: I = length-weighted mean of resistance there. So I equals 23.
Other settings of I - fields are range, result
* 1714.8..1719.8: 23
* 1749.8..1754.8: 10.5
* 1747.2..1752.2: 10.7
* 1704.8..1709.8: 22.8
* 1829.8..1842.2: 22.8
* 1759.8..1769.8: 17.5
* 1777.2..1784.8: 22.2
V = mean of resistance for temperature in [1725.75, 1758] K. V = 15.9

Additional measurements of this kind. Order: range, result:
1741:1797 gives 17.9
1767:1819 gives 22.3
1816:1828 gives 23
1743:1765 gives 12.7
